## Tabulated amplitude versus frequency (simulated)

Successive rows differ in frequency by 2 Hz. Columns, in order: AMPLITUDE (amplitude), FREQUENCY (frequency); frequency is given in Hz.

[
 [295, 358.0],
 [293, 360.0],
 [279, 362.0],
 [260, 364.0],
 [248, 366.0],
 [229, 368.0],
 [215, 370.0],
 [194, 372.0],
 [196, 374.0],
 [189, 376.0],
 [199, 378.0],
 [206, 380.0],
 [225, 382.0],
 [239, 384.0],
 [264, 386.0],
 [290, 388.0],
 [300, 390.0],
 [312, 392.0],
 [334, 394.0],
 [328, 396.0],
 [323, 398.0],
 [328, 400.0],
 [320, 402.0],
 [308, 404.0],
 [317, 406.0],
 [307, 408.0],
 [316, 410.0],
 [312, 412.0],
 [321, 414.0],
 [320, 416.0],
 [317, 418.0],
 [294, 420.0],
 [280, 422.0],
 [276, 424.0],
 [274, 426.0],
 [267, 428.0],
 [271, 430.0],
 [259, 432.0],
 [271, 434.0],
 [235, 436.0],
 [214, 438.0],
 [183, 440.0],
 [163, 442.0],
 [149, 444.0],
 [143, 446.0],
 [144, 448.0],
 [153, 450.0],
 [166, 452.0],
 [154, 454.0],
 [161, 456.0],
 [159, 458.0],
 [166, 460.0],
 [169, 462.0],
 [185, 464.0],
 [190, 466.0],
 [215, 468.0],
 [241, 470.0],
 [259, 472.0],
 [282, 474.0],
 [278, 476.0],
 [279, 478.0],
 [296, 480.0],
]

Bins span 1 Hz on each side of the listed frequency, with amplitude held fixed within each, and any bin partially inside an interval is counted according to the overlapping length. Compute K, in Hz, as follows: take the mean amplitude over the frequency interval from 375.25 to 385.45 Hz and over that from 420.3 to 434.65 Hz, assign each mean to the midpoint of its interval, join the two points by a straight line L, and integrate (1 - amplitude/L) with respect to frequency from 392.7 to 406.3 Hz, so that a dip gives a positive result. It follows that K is -4.9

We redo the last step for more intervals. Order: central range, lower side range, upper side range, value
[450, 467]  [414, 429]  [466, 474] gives 5.6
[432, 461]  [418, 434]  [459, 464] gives 5.1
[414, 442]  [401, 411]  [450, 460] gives -2.1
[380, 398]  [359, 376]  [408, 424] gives -1.1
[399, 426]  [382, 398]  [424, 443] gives -4.3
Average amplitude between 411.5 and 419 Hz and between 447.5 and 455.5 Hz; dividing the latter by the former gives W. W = 0.5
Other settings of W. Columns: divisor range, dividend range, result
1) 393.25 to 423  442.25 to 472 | 0.55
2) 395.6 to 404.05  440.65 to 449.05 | 0.47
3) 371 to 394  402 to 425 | 1.27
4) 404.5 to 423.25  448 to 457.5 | 0.51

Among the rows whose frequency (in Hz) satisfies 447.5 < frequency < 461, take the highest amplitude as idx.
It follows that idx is 166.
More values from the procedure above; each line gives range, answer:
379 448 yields 334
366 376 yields 248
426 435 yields 274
